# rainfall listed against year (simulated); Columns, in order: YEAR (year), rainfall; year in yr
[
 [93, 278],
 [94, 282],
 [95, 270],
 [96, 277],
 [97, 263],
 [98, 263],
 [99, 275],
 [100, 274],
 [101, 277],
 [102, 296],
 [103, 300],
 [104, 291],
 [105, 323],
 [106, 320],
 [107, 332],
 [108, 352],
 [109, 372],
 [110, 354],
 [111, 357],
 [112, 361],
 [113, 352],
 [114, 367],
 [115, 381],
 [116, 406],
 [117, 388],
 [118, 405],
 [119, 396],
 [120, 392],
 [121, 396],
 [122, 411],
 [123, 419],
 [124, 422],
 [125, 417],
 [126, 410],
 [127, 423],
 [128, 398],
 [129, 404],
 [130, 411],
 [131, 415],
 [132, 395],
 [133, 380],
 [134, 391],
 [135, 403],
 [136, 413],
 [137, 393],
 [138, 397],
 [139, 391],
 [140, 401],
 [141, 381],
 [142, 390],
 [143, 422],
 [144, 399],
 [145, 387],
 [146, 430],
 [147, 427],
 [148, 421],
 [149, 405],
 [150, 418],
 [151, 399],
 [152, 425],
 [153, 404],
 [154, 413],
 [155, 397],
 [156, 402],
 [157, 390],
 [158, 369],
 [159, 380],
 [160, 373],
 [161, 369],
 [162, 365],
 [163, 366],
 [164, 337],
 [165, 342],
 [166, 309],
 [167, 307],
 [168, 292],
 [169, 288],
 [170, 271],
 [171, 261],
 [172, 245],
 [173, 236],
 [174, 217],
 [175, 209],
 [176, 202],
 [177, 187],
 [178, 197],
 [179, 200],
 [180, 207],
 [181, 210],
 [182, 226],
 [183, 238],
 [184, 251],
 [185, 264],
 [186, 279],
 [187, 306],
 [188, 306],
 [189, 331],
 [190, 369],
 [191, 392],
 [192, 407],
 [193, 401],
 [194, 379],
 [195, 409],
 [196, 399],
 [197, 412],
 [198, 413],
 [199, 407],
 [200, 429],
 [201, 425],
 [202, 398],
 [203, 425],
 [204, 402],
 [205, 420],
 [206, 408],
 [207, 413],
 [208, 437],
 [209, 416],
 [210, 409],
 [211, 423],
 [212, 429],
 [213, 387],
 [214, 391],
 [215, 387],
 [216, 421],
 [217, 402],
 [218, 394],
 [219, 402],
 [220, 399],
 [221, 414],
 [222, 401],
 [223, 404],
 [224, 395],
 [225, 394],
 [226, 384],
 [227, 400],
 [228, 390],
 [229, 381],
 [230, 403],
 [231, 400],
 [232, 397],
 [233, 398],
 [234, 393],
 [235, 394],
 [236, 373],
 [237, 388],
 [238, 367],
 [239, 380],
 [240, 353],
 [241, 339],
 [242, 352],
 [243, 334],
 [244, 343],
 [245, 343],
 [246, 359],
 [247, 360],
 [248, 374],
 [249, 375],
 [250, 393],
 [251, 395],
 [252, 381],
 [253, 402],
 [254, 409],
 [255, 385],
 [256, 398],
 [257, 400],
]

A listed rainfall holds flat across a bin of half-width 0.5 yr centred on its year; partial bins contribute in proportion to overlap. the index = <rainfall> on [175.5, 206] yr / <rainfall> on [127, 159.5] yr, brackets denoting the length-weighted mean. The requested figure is 0.8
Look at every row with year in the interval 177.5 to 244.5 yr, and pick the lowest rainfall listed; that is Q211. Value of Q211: 197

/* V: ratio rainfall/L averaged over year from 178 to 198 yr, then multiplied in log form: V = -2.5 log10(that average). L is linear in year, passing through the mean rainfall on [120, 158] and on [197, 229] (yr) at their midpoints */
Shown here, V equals 0.28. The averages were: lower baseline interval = 405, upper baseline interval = 407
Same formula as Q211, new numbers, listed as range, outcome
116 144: 380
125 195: 187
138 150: 381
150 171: 261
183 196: 238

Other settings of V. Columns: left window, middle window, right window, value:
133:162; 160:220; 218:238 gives 0.17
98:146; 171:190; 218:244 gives 0.48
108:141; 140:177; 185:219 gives 0.13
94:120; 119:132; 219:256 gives -0.21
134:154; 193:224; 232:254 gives -0.07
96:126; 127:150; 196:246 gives -0.12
